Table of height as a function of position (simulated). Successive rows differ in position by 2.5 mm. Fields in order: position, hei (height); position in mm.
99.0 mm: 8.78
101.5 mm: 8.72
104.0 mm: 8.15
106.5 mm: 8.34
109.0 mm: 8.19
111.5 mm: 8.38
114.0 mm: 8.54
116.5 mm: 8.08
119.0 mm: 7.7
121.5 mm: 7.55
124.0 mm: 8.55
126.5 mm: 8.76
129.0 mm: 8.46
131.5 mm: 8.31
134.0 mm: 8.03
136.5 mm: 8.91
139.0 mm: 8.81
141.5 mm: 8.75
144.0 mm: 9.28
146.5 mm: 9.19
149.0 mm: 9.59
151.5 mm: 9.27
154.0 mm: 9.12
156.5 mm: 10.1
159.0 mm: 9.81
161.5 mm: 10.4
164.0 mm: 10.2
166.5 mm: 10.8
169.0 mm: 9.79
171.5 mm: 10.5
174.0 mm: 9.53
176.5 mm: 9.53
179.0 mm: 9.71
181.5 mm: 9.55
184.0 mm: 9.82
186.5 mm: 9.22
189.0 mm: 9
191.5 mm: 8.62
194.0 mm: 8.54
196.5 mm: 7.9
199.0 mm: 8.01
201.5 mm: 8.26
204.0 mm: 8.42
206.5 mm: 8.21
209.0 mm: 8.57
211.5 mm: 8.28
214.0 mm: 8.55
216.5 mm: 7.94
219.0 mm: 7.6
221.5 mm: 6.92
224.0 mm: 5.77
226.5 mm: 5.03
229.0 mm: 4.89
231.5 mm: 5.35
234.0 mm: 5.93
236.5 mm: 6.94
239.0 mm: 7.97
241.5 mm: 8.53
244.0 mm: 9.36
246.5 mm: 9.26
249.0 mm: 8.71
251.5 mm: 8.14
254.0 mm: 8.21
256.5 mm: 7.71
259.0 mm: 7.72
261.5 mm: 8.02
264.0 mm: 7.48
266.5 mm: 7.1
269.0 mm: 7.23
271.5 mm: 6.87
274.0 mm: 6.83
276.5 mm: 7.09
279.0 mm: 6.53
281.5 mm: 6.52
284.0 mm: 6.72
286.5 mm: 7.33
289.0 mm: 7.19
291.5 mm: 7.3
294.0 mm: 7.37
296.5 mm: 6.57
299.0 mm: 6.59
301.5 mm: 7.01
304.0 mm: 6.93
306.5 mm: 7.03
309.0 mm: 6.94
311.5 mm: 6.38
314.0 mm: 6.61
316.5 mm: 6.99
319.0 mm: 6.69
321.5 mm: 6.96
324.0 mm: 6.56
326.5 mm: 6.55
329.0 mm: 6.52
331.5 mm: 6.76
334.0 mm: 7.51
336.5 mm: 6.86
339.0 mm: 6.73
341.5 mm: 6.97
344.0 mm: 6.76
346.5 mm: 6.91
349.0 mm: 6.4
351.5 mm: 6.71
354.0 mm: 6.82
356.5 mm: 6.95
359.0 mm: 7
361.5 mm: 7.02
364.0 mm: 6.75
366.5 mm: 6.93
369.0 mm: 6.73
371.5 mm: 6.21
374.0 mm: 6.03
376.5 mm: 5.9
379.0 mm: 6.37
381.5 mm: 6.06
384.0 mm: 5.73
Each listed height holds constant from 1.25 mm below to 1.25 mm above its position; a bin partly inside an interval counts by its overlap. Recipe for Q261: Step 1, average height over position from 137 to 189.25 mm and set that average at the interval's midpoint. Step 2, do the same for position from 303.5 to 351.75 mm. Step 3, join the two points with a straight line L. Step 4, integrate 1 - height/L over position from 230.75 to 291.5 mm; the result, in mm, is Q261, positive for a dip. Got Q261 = 3.6 mm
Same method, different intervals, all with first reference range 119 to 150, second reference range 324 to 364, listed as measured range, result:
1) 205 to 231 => 2.6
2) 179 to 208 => -2.1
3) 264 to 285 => 1.5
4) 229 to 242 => 1.8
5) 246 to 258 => -1.1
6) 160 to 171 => -2.5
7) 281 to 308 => 1.0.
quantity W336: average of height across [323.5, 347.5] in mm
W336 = 6.82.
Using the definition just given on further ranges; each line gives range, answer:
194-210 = 8.25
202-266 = 7.58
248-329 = 7.11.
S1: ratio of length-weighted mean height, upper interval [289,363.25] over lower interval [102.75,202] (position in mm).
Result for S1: 0.76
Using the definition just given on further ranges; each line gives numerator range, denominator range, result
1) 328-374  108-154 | 0.79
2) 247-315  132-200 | 0.77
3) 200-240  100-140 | 0.86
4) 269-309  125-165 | 0.76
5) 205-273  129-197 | 0.80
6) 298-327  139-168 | 0.70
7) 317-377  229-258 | 0.87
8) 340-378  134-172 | 0.70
